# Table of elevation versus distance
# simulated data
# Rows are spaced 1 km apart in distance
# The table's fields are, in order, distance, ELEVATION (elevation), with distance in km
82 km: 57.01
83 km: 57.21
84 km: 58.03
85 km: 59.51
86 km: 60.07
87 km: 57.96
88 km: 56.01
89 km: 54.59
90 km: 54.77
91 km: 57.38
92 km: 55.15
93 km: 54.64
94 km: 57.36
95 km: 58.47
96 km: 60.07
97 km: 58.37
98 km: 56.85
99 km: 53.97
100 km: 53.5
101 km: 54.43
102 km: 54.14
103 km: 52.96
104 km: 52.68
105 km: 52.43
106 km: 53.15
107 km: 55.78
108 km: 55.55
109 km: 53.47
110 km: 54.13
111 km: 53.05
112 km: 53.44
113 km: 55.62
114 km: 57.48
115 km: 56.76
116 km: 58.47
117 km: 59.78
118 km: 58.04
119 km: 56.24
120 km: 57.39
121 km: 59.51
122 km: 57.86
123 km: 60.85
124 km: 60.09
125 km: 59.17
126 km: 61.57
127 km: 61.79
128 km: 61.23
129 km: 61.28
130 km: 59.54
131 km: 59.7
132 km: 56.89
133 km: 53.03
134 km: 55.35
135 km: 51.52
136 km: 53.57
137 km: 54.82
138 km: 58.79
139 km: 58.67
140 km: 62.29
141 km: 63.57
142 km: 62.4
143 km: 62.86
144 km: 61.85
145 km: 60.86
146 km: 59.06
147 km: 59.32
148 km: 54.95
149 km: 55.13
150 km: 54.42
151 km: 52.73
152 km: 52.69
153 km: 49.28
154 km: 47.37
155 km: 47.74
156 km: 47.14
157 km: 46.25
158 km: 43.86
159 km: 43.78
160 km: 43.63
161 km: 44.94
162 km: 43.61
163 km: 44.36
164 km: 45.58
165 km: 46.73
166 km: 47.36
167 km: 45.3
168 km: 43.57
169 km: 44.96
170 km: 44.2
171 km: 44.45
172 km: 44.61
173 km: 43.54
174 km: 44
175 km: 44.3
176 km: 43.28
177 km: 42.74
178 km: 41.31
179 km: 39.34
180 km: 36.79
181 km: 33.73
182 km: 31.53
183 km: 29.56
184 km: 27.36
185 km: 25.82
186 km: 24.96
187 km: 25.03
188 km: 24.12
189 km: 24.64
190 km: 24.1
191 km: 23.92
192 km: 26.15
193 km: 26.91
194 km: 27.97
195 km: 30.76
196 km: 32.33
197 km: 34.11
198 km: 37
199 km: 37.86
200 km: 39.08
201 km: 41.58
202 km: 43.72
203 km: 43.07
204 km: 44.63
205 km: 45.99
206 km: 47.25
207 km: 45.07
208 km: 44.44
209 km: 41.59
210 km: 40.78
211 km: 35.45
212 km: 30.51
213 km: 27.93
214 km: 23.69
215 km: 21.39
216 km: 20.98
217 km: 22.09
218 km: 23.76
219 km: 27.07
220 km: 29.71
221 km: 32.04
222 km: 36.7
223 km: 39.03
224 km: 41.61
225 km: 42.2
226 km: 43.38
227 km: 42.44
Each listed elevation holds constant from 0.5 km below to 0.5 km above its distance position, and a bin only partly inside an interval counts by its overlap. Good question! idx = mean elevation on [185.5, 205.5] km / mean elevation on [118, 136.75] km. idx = 0.57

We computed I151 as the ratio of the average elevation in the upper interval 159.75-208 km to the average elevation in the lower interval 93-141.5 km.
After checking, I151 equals 0.7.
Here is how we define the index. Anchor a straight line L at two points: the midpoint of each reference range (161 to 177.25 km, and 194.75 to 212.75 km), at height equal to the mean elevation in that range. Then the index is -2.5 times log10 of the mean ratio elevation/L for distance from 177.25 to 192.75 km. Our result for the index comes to 0.40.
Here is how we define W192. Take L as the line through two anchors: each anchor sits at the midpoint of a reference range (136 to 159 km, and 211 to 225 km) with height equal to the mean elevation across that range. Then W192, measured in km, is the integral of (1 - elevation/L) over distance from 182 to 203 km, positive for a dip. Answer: 4.2 km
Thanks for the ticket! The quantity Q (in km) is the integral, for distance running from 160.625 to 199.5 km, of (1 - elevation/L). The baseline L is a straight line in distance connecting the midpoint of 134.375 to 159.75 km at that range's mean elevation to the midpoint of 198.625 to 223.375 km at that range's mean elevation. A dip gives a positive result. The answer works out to 7.4 km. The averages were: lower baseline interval 54.5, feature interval 36.5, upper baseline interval 35.4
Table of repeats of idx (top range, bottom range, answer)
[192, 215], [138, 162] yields 0.69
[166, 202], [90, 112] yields 0.64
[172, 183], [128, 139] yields 0.70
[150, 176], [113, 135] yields 0.79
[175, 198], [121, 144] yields 0.53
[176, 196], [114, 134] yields 0.51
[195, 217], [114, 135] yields 0.63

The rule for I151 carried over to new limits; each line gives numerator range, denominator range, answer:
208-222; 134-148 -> 0.51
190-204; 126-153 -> 0.59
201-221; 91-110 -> 0.63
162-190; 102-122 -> 0.69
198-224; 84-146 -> 0.62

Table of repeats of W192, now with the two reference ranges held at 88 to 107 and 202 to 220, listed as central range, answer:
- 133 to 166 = -4.88 km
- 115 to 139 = -3.93 km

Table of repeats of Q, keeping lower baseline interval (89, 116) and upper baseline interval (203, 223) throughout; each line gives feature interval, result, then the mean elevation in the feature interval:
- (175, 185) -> 1.10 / 36.1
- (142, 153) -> -2.49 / 57.2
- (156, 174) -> -0.63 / 44.8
